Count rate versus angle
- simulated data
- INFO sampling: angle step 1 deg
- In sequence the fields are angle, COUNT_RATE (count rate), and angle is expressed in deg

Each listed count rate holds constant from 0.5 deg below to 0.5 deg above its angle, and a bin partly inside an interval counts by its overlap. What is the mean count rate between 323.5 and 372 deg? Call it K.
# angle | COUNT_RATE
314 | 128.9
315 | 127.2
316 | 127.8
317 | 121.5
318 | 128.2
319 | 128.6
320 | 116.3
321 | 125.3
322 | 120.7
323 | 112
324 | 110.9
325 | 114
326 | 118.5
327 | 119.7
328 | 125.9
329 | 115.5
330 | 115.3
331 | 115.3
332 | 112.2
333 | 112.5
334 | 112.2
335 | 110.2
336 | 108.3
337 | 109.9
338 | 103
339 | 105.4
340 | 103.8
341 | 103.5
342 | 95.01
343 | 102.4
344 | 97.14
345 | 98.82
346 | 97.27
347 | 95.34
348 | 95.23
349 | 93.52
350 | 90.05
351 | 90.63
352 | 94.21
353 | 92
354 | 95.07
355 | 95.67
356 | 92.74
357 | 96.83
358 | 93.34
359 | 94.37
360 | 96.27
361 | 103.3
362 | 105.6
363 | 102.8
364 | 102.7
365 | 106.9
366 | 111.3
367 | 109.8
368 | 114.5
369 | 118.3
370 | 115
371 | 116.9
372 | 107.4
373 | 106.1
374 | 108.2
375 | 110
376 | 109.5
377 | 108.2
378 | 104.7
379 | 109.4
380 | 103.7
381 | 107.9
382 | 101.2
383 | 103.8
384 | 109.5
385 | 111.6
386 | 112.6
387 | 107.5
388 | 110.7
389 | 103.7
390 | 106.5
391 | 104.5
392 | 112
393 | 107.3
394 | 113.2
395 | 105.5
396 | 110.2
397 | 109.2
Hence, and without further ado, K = 105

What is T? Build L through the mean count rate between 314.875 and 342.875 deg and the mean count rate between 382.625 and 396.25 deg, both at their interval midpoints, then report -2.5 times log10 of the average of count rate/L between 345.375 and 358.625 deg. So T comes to 0.19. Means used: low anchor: 115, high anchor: 108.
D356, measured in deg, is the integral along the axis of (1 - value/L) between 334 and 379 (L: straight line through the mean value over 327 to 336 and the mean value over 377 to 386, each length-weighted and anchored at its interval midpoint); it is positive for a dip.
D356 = 3.3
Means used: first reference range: 115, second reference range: 107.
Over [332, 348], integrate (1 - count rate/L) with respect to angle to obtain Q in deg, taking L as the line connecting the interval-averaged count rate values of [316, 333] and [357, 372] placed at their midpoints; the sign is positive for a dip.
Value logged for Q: 1.5 deg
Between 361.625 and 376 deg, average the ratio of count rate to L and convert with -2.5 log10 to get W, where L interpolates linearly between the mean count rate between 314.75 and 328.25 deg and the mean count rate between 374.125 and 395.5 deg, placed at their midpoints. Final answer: 0.01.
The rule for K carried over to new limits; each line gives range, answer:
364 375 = 111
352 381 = 105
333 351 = 101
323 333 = 116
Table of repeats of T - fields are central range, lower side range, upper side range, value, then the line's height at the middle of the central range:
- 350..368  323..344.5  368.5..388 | 0.11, 110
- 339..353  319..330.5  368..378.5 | 0.19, 115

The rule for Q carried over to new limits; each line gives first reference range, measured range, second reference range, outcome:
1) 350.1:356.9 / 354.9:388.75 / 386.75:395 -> -1.9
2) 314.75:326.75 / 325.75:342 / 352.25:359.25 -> -0.1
